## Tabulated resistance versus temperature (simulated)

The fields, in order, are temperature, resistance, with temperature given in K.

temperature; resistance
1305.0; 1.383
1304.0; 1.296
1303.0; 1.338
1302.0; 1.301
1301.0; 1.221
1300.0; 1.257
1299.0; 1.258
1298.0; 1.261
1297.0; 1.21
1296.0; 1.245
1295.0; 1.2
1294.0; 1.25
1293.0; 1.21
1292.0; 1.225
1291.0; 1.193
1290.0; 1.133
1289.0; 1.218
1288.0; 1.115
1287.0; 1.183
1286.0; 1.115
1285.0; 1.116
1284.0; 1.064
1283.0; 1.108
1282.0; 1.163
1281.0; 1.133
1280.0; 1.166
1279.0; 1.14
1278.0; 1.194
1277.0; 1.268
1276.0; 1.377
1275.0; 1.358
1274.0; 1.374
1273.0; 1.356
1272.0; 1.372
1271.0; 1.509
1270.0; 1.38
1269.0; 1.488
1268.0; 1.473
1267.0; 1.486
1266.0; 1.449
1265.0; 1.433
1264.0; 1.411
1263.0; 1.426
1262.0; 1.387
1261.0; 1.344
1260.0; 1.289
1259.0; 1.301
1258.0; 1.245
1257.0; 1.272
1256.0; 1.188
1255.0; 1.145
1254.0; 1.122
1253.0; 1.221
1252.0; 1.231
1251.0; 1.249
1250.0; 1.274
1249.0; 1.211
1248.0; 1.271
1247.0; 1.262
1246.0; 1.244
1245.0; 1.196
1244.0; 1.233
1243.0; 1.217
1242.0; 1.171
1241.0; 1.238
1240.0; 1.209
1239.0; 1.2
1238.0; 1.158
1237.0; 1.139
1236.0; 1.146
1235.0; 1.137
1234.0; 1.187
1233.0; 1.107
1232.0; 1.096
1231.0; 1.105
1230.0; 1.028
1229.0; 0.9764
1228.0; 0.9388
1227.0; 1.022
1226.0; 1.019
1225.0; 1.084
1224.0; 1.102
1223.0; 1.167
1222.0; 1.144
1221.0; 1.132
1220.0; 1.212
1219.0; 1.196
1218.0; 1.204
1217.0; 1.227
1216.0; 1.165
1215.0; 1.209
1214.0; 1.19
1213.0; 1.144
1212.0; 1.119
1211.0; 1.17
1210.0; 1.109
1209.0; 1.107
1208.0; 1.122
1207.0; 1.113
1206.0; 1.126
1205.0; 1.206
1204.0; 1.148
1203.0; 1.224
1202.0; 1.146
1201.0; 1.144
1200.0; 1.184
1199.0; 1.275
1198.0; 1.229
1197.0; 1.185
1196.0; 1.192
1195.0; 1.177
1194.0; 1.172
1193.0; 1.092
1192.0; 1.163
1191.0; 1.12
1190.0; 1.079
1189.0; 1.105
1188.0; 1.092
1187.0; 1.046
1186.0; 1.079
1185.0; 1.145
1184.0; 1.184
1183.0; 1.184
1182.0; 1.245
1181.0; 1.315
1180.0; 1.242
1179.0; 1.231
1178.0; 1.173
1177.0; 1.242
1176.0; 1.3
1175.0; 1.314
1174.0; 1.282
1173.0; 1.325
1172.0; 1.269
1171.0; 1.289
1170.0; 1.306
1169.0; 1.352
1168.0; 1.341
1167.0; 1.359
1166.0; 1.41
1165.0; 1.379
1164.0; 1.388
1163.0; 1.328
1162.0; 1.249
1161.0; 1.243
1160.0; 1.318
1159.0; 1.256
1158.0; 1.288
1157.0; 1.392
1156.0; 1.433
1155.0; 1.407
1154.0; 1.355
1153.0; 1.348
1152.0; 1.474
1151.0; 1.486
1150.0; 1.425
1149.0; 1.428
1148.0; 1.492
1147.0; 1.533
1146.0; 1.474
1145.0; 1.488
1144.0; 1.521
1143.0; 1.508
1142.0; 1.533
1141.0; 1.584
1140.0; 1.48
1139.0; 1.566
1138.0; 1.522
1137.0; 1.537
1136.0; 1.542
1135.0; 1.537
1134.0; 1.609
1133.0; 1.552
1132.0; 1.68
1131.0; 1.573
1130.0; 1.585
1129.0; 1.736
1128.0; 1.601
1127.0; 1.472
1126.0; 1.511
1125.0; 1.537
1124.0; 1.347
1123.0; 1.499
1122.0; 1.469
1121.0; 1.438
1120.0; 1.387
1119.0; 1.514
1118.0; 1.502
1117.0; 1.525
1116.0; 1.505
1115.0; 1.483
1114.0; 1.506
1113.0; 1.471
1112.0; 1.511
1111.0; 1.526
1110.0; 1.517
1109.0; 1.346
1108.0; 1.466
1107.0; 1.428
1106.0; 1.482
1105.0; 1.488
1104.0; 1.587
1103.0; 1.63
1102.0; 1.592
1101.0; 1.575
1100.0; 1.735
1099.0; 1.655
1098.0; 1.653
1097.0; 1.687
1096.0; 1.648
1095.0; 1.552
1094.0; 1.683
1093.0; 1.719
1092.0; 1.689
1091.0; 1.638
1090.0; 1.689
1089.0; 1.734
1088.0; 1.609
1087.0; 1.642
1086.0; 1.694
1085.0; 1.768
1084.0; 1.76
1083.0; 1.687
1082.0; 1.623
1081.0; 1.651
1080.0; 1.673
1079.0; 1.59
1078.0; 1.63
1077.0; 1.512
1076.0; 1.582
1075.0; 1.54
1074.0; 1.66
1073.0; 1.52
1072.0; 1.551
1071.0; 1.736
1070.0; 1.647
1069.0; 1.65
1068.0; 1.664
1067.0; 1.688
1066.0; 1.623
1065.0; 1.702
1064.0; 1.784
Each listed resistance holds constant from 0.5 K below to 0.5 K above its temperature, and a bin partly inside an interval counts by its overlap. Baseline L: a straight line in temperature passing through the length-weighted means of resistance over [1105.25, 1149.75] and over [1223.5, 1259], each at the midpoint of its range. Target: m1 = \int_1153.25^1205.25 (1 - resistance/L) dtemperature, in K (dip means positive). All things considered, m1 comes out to 4.26 K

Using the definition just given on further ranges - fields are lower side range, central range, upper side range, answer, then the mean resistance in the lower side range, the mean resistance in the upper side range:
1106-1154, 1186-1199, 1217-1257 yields 1.6 K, 1.5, 1.16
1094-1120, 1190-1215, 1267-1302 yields 4.1 K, 1.54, 1.25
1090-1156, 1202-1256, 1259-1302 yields 8.0 K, 1.53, 1.28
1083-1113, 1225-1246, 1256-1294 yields 3.5 K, 1.61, 1.28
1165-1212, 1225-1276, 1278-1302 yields -2.3 K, 1.2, 1.18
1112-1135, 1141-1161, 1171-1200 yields -0.7 K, 1.52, 1.2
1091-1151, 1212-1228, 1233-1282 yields 2.5 K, 1.54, 1.27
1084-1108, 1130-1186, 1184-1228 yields -1.2 K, 1.63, 1.14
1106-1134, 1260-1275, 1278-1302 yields -2.3 K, 1.51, 1.18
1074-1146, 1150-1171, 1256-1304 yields 1.8 K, 1.57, 1.28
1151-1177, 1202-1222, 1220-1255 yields 0.9 K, 1.34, 1.15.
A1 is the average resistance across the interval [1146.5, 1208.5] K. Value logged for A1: 1.26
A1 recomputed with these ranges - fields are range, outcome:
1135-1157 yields 1.48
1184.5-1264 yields 1.17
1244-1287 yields 1.28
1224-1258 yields 1.16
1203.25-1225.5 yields 1.16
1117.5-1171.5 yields 1.46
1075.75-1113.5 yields 1.61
